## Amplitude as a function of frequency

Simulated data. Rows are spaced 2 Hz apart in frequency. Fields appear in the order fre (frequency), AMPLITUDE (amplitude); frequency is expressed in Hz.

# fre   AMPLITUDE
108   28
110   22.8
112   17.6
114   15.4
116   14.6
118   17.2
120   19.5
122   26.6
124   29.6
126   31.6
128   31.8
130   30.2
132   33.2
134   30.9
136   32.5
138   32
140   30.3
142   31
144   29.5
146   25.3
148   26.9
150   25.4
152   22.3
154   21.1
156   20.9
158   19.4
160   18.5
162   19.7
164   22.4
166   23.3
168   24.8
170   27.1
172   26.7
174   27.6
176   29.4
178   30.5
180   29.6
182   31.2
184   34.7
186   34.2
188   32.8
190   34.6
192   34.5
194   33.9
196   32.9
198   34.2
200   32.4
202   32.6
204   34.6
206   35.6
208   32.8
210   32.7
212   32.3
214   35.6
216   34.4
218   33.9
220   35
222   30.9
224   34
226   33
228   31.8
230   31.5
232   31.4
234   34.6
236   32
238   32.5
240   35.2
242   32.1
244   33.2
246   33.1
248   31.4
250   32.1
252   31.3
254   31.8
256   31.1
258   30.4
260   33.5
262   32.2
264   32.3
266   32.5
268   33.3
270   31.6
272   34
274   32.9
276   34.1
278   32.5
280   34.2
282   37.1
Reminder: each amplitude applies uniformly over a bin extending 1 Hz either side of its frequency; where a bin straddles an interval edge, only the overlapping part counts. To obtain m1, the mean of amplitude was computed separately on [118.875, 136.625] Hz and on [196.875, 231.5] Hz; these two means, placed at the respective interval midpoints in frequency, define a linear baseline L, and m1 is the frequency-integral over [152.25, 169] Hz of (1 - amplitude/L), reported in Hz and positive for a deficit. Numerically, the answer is 5.2 Hz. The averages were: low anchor 29.4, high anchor 33.3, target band 21.3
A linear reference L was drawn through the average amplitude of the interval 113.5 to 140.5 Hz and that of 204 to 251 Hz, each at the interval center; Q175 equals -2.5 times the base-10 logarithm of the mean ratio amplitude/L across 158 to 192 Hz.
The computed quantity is 0.08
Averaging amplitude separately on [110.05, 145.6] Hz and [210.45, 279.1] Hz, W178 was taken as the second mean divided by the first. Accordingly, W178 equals 1.23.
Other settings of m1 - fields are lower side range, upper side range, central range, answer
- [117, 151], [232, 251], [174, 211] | -2.4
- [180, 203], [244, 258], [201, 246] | -1.1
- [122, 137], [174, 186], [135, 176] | 7.4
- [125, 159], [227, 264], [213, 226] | -1.1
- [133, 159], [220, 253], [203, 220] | -1.7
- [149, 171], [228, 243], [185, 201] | -4.1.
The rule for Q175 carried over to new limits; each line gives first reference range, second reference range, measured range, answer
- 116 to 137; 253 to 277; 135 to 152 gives -0.02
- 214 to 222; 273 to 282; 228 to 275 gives 0.05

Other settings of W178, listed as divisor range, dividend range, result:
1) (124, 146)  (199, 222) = 1.09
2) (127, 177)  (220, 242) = 1.24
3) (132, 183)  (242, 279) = 1.22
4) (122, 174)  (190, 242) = 1.25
